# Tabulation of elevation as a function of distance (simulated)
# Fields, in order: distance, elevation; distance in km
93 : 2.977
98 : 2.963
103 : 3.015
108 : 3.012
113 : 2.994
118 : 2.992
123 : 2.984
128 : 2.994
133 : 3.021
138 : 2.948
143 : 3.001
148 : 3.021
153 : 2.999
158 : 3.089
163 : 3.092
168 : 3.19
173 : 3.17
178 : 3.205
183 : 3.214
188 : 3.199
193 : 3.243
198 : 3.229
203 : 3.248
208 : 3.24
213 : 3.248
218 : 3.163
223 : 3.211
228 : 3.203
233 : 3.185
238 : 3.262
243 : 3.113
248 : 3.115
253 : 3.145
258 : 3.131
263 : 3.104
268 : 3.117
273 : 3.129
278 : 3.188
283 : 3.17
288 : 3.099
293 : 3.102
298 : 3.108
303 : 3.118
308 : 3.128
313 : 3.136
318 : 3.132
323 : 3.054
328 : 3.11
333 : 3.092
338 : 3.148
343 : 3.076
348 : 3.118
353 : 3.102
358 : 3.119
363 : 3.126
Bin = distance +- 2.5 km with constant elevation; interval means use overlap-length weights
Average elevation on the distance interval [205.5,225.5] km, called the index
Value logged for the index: 3.22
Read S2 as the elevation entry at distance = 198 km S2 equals 3.229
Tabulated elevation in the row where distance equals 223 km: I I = 3.211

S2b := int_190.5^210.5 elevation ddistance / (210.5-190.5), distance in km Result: 3.24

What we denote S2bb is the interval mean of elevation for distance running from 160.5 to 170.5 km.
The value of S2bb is 3.14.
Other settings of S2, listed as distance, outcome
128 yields 2.994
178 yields 3.205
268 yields 3.117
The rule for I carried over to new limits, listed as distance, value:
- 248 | 3.115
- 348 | 3.118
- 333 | 3.092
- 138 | 2.948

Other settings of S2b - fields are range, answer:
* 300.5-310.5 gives 3.12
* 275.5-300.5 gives 3.13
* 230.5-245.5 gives 3.19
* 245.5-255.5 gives 3.13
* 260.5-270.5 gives 3.11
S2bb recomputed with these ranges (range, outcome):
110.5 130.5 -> 2.99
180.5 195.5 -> 3.22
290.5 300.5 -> 3.1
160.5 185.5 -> 3.17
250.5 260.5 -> 3.14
